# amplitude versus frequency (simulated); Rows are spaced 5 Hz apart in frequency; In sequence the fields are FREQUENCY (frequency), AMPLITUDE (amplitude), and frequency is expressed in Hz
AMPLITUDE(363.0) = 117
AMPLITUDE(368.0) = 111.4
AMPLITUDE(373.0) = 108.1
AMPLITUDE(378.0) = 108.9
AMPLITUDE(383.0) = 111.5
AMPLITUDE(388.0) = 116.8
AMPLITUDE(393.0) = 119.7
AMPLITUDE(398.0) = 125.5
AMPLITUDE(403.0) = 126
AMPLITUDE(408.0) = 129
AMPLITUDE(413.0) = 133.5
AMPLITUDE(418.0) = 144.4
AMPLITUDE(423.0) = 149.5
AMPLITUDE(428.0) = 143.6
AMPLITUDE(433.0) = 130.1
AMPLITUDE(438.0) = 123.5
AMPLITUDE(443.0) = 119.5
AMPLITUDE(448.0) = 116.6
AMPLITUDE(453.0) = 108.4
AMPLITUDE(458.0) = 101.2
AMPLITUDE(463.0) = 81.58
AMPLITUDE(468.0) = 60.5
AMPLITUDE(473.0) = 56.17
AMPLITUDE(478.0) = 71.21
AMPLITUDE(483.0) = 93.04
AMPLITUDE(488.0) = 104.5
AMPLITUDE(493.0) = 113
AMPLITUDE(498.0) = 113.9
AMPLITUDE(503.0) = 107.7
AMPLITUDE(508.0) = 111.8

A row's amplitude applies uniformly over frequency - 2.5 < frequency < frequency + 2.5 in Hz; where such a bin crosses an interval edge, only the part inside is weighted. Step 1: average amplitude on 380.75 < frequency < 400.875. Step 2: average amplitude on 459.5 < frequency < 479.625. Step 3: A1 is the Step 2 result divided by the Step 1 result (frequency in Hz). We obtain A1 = 0.58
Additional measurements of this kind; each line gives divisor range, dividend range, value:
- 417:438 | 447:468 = 0.69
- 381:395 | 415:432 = 1.24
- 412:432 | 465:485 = 0.49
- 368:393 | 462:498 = 0.76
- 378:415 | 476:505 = 0.83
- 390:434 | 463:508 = 0.68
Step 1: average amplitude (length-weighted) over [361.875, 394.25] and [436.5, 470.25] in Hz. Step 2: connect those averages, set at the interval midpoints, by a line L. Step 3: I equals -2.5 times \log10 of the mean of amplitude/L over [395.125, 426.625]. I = -0.243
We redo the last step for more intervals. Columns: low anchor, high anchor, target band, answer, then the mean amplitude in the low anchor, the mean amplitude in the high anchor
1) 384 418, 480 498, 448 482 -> 0.308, 126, 104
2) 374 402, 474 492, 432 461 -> -0.158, 117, 88.8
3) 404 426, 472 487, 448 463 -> -0.021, 138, 78.3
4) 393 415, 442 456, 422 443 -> -0.127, 127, 114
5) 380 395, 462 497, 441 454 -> -0.209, 116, 84.2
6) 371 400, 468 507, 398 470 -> -0.143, 115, 92.7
